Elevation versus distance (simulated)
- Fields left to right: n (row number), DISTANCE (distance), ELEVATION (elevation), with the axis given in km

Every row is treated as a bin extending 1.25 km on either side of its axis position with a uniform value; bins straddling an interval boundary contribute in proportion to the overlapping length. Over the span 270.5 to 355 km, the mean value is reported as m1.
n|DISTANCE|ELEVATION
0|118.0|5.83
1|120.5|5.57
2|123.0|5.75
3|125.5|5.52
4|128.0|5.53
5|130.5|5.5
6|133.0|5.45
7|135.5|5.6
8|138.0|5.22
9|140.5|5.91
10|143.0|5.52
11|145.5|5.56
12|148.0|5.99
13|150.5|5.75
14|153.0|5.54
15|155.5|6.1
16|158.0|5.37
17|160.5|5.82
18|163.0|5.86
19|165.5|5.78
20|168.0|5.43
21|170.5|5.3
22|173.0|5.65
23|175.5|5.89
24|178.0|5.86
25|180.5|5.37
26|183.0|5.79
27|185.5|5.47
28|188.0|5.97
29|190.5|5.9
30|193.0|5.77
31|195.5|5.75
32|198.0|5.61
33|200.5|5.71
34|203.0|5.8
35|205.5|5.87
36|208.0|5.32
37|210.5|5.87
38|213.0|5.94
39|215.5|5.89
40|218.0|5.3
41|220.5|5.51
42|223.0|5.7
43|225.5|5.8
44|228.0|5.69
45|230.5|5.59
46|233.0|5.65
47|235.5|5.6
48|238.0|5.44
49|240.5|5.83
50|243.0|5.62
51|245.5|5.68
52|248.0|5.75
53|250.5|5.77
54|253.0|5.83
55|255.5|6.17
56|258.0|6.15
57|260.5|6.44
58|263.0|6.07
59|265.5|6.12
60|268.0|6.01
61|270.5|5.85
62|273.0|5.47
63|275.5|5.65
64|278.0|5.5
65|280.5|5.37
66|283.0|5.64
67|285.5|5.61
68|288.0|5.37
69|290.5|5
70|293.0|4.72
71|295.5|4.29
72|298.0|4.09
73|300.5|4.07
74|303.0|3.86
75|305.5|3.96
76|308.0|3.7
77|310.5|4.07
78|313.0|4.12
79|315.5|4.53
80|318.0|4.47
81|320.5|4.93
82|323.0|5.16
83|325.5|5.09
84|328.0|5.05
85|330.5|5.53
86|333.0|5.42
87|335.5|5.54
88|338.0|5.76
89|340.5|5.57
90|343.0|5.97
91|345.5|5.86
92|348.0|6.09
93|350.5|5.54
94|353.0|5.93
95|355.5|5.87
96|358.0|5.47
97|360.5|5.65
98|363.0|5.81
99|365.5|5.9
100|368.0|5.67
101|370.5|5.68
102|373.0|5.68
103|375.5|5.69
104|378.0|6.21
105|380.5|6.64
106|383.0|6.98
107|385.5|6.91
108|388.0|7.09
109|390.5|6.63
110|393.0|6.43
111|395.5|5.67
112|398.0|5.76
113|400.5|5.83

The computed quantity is 5.08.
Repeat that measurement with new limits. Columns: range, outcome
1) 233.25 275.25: 5.85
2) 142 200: 5.7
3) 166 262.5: 5.73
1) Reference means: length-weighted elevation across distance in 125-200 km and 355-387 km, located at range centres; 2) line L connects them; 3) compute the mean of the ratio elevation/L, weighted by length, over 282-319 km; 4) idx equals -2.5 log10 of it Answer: 0.30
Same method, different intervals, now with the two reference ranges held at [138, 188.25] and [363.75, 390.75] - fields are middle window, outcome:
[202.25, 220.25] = 0.021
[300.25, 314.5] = 0.462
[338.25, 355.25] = 0.063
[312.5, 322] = 0.315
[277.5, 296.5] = 0.160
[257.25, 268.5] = -0.039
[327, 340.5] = 0.124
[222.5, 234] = 0.032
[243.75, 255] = 0.025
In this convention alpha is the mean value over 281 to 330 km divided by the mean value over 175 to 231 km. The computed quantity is 0.8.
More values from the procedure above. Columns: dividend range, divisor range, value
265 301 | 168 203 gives 0.92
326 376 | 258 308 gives 1.09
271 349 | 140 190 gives 0.88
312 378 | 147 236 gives 0.96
